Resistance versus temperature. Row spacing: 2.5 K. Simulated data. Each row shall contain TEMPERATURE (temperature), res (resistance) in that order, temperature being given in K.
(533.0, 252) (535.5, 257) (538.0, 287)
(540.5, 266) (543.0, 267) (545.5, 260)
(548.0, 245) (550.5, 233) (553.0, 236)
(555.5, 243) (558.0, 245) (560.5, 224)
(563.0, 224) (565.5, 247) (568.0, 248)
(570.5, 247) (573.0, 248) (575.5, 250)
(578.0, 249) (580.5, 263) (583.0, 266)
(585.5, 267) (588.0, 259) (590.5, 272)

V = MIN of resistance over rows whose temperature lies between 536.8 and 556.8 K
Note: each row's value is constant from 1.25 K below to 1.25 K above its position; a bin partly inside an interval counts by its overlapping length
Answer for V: 233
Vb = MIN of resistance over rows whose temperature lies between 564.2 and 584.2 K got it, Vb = 247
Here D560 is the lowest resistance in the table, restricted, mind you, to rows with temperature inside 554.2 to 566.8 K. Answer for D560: 224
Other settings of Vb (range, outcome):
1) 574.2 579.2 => 249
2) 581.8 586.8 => 266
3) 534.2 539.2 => 257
